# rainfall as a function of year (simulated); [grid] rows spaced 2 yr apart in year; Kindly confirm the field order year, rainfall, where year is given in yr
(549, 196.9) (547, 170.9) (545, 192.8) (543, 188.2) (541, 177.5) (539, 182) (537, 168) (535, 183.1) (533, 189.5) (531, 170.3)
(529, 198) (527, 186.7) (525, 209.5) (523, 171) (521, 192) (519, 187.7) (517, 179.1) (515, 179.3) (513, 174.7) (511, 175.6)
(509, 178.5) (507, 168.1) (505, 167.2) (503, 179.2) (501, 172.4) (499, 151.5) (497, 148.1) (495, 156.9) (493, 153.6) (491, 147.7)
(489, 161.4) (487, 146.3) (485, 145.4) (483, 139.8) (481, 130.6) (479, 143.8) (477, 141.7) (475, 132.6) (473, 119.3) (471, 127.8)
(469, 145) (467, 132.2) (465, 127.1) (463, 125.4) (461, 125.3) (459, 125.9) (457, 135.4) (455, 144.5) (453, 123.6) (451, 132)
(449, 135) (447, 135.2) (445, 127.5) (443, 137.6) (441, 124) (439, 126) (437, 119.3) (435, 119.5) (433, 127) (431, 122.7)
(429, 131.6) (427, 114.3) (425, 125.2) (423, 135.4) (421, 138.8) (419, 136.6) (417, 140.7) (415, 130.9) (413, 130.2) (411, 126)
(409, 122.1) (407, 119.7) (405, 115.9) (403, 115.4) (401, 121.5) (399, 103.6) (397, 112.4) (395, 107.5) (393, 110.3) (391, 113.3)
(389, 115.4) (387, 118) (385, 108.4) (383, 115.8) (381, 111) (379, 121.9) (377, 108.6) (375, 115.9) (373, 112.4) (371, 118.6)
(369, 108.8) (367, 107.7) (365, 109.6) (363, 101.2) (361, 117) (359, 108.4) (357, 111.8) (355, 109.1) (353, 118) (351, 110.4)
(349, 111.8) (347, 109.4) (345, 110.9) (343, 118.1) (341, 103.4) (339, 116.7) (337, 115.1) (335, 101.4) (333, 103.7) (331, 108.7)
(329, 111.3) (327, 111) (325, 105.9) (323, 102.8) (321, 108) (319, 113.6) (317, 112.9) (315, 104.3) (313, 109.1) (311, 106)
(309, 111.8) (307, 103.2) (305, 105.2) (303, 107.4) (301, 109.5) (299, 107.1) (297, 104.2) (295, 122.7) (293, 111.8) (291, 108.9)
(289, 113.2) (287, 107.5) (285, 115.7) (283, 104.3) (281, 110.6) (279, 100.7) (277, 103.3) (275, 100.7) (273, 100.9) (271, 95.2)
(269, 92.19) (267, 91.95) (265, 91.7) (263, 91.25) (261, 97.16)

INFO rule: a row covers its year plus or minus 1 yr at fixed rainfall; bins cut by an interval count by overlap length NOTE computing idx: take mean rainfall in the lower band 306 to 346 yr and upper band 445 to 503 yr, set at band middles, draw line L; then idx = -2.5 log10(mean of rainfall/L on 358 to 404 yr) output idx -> 0.08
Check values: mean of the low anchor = 109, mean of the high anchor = 140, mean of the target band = 112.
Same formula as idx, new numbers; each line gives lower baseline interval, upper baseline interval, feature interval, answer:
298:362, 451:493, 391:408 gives 0.09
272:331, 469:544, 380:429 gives 0.14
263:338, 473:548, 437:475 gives 0.17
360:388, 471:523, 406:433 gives 0.01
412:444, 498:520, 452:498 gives 0.12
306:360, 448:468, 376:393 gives 0.04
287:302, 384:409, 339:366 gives 0.02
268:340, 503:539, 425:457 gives 0.20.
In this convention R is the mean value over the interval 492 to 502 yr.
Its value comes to 156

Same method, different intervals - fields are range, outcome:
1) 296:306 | 107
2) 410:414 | 128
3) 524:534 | 191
